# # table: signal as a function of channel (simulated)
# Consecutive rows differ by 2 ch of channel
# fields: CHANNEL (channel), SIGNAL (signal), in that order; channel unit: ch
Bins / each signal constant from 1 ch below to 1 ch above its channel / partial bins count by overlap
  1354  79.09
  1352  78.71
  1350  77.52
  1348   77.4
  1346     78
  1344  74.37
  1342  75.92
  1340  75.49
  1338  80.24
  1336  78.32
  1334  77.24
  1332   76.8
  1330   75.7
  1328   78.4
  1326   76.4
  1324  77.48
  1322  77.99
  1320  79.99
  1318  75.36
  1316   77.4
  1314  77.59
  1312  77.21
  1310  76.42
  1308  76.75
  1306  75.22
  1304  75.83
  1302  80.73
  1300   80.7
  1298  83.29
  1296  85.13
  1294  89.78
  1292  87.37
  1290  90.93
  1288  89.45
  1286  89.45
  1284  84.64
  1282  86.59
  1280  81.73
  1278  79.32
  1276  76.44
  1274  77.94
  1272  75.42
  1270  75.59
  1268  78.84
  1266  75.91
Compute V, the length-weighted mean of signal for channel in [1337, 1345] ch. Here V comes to 76.5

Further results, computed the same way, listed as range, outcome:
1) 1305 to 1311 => 76.1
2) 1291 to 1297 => 87.4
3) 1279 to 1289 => 86.4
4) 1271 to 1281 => 78.2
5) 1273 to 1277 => 77.2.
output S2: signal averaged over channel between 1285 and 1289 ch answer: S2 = 89.5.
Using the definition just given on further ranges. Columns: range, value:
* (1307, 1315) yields 77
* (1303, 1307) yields 75.5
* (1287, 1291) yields 90.2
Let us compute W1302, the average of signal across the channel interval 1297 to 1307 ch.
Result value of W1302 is 79.2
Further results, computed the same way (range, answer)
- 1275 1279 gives 77.9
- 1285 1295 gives 89.4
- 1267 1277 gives 76.8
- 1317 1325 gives 77.7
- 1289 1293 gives 89.2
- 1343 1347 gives 76.2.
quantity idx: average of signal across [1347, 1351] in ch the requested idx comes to 77.5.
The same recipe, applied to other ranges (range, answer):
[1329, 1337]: 77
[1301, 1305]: 78.3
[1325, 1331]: 76.8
